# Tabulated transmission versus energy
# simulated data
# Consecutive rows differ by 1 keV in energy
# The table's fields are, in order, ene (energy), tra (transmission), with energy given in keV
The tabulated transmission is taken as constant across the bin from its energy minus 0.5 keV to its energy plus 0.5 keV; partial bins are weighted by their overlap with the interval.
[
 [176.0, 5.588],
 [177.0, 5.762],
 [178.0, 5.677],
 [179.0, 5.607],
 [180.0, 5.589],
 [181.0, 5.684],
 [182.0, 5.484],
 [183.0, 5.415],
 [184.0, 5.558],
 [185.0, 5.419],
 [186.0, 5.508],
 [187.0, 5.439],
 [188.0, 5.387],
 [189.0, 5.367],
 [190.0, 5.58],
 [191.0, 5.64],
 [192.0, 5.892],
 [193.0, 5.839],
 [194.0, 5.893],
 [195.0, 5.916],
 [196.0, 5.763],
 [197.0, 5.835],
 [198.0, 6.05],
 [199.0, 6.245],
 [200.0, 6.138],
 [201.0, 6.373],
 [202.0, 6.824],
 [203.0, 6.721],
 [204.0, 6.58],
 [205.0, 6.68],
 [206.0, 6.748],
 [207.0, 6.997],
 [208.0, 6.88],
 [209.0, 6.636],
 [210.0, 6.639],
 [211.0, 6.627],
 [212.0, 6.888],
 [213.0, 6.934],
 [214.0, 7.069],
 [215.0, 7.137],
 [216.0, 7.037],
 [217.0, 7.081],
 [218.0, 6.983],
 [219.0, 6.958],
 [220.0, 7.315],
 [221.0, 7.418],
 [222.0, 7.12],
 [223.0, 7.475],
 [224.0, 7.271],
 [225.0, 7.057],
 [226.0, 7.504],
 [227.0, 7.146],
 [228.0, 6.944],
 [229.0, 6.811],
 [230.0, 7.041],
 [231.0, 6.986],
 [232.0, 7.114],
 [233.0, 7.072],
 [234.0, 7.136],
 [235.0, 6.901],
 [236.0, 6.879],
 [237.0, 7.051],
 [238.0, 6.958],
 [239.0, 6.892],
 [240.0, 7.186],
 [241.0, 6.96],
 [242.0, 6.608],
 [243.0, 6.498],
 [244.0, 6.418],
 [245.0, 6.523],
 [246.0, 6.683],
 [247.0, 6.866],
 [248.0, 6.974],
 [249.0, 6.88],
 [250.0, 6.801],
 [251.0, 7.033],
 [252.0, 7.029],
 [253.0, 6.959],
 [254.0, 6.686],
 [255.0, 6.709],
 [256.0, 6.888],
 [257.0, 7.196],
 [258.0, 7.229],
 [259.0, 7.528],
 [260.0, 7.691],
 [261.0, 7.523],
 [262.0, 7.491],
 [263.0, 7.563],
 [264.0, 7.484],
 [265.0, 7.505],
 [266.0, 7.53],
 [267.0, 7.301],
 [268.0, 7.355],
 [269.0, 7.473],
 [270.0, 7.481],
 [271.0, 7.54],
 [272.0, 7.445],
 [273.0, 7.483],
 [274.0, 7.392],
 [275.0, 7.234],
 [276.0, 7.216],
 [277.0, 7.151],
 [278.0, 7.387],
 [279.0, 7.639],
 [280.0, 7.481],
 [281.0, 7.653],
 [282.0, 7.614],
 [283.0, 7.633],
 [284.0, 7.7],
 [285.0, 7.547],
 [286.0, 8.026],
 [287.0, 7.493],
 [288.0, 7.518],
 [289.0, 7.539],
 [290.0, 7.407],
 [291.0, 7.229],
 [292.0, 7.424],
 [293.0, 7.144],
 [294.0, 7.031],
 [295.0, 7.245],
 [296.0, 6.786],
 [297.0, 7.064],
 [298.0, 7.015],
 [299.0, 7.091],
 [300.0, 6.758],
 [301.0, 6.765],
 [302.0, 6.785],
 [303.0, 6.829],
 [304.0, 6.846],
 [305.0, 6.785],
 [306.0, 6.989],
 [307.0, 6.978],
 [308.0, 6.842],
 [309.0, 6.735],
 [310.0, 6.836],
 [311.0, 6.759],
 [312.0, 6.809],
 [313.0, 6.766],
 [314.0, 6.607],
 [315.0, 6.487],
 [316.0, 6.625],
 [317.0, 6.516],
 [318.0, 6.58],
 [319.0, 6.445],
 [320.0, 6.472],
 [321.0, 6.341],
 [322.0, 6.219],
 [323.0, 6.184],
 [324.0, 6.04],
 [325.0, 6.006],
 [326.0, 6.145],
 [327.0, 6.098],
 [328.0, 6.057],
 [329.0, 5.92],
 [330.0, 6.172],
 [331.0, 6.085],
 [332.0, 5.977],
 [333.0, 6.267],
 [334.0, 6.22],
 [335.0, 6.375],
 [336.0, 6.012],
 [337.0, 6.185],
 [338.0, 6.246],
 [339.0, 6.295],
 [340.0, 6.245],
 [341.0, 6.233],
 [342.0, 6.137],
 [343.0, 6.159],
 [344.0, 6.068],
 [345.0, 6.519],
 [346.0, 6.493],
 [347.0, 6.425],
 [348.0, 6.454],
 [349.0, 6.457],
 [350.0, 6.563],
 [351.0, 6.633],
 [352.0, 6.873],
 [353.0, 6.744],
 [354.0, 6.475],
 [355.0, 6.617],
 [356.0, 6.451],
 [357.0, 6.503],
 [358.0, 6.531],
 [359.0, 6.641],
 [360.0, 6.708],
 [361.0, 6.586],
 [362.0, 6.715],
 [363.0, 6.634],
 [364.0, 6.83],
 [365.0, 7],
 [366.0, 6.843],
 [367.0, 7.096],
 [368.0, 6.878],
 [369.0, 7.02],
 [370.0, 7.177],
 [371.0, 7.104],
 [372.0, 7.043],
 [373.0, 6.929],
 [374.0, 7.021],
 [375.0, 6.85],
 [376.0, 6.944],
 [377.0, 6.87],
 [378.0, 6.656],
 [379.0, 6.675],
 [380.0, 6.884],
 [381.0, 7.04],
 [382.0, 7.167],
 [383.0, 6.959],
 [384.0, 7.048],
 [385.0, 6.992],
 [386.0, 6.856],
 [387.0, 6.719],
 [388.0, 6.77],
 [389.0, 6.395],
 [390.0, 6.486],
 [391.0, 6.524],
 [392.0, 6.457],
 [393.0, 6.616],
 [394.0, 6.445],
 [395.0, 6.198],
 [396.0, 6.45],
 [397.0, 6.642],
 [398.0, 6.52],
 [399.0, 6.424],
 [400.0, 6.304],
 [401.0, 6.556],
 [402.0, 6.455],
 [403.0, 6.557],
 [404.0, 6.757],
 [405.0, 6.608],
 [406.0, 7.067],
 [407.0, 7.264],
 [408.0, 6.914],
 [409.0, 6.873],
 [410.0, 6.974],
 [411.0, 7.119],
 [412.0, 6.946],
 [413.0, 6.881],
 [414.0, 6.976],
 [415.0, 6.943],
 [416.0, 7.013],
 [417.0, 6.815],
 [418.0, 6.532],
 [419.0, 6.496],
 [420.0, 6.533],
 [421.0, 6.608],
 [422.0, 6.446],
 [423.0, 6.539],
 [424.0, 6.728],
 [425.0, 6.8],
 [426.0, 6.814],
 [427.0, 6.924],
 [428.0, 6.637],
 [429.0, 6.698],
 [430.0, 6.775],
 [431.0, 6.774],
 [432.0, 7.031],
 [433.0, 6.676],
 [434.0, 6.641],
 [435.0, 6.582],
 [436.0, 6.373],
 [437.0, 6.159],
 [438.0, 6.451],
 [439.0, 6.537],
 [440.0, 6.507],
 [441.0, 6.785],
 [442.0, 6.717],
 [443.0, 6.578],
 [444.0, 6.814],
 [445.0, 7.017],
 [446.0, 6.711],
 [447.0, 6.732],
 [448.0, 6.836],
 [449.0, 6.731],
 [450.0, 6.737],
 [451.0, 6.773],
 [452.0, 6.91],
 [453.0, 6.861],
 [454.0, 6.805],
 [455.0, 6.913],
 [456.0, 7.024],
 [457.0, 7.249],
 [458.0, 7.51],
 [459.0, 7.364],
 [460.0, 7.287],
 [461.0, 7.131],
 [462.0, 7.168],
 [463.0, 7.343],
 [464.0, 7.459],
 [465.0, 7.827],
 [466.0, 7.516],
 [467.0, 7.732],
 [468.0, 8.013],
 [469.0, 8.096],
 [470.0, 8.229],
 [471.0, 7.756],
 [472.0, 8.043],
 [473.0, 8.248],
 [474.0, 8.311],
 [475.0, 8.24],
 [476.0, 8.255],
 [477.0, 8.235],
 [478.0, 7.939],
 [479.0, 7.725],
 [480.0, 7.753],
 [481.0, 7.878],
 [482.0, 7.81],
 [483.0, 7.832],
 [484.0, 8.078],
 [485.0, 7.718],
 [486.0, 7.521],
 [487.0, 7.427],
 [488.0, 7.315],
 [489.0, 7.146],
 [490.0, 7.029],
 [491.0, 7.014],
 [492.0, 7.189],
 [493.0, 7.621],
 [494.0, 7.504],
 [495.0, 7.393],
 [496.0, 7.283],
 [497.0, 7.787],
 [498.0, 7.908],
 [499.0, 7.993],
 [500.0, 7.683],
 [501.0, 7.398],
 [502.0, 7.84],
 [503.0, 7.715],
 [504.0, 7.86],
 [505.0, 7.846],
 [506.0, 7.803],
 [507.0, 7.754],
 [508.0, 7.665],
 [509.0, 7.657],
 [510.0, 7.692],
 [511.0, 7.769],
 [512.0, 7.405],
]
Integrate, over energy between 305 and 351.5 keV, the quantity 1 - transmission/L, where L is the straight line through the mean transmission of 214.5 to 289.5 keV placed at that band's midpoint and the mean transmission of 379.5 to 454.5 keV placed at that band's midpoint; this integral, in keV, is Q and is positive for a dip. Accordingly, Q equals 3.9 keV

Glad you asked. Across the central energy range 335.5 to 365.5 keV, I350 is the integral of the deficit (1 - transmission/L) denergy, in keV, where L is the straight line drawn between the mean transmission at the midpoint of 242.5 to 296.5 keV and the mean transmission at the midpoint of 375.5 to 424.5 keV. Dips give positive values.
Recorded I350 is 1.9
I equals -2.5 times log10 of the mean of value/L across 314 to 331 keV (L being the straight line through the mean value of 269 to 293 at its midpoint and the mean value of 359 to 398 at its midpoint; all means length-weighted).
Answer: 0.15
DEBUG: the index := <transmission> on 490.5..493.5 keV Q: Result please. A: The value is 7.27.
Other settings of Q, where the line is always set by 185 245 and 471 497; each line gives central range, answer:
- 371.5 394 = 1.5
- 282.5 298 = -1.0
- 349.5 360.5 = 0.9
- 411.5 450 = 4.0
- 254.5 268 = -1.1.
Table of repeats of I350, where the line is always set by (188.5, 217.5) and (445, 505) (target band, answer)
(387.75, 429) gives 3.2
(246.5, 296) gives -4.7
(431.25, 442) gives 1.1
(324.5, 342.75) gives 2.1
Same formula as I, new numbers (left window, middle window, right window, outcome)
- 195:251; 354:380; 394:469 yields 0.01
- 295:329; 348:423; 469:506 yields 0.05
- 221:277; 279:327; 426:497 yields 0.04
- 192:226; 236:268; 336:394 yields -0.06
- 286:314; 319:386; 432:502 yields 0.09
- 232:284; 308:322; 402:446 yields 0.07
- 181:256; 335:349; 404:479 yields 0.10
